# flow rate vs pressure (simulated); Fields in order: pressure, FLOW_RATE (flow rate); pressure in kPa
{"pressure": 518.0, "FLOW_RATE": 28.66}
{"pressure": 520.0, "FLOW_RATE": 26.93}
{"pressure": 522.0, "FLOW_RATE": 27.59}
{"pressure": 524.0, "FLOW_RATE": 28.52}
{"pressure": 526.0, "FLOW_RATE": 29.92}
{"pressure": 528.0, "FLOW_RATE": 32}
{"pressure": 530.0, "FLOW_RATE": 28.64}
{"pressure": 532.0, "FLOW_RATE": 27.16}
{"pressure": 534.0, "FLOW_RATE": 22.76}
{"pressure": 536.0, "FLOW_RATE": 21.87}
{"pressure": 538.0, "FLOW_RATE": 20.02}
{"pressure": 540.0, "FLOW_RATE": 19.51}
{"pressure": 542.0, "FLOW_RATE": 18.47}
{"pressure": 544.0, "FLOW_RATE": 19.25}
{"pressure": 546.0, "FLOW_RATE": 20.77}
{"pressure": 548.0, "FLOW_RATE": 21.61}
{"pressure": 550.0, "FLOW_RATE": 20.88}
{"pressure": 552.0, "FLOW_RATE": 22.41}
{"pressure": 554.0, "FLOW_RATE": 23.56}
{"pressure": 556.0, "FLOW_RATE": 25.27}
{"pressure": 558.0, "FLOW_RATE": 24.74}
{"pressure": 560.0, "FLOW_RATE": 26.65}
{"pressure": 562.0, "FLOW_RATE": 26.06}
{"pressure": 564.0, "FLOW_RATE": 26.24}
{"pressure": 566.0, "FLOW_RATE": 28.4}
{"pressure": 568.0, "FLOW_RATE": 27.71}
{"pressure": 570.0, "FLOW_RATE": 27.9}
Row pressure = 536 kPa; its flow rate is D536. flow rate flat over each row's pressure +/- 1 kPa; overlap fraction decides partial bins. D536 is 21.87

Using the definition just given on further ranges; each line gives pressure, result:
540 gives 19.51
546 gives 20.77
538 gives 20.02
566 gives 28.4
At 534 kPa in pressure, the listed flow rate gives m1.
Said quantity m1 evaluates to 22.76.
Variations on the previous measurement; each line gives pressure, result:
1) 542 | 18.47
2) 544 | 19.25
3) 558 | 24.74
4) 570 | 27.9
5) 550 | 20.88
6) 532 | 27.16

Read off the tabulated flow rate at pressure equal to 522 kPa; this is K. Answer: 27.59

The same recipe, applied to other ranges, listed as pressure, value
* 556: 25.27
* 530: 28.64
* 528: 32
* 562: 26.06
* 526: 29.92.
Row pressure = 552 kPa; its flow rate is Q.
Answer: 22.41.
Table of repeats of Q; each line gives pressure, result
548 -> 21.61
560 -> 26.65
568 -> 27.71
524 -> 28.52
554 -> 23.56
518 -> 28.66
